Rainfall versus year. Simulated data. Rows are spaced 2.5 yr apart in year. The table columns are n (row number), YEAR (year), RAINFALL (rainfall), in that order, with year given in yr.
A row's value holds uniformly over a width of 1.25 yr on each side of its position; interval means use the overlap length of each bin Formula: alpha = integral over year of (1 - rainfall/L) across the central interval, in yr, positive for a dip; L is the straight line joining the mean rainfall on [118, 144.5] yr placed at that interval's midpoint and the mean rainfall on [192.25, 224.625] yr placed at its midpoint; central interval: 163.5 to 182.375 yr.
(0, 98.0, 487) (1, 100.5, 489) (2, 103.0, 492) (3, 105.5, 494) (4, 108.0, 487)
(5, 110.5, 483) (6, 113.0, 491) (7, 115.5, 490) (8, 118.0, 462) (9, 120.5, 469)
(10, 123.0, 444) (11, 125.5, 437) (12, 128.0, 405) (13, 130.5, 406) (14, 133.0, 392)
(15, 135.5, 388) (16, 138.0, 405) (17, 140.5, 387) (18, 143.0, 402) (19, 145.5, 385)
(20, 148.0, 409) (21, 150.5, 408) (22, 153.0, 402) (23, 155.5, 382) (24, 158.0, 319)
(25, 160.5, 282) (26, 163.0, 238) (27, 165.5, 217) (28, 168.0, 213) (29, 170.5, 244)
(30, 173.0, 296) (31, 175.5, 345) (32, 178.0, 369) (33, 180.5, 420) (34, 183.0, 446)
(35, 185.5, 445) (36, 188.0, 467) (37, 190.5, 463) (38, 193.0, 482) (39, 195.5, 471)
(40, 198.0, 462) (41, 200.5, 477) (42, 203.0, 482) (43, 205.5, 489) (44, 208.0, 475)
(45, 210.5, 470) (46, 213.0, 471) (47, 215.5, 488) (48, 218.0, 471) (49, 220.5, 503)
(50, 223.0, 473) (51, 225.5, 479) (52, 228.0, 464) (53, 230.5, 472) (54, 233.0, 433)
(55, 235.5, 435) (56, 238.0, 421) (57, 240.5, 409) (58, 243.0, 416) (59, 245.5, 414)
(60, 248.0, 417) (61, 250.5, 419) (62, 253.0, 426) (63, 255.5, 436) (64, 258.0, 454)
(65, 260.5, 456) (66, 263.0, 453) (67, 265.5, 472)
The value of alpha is 6.2 yr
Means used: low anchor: 416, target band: 303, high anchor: 478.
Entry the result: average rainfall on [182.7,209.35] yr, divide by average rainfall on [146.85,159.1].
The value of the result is 1.22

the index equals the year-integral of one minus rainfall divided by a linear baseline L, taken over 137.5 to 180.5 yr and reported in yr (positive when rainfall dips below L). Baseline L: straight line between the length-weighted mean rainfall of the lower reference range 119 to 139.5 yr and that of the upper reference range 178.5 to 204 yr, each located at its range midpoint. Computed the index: 9.8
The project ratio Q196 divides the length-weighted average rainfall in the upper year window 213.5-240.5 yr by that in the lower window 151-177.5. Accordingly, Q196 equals 1.54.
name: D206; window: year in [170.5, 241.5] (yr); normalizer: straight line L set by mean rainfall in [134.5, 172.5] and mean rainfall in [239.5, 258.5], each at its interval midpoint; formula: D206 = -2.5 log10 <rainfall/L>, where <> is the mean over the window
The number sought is -0.16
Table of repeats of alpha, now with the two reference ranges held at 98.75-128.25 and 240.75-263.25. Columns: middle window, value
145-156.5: 1.6 yr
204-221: -1.4 yr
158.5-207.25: 7.1 yr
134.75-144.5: 1.5 yr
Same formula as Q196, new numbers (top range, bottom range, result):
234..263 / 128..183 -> 1.22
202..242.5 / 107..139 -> 1.05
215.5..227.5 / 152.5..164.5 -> 1.52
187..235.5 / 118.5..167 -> 1.25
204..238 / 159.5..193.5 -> 1.34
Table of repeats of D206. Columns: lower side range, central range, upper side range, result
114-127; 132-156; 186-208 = 0.17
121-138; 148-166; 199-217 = 0.30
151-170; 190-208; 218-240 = -0.22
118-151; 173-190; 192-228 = 0.11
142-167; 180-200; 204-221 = -0.08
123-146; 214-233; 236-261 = -0.13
